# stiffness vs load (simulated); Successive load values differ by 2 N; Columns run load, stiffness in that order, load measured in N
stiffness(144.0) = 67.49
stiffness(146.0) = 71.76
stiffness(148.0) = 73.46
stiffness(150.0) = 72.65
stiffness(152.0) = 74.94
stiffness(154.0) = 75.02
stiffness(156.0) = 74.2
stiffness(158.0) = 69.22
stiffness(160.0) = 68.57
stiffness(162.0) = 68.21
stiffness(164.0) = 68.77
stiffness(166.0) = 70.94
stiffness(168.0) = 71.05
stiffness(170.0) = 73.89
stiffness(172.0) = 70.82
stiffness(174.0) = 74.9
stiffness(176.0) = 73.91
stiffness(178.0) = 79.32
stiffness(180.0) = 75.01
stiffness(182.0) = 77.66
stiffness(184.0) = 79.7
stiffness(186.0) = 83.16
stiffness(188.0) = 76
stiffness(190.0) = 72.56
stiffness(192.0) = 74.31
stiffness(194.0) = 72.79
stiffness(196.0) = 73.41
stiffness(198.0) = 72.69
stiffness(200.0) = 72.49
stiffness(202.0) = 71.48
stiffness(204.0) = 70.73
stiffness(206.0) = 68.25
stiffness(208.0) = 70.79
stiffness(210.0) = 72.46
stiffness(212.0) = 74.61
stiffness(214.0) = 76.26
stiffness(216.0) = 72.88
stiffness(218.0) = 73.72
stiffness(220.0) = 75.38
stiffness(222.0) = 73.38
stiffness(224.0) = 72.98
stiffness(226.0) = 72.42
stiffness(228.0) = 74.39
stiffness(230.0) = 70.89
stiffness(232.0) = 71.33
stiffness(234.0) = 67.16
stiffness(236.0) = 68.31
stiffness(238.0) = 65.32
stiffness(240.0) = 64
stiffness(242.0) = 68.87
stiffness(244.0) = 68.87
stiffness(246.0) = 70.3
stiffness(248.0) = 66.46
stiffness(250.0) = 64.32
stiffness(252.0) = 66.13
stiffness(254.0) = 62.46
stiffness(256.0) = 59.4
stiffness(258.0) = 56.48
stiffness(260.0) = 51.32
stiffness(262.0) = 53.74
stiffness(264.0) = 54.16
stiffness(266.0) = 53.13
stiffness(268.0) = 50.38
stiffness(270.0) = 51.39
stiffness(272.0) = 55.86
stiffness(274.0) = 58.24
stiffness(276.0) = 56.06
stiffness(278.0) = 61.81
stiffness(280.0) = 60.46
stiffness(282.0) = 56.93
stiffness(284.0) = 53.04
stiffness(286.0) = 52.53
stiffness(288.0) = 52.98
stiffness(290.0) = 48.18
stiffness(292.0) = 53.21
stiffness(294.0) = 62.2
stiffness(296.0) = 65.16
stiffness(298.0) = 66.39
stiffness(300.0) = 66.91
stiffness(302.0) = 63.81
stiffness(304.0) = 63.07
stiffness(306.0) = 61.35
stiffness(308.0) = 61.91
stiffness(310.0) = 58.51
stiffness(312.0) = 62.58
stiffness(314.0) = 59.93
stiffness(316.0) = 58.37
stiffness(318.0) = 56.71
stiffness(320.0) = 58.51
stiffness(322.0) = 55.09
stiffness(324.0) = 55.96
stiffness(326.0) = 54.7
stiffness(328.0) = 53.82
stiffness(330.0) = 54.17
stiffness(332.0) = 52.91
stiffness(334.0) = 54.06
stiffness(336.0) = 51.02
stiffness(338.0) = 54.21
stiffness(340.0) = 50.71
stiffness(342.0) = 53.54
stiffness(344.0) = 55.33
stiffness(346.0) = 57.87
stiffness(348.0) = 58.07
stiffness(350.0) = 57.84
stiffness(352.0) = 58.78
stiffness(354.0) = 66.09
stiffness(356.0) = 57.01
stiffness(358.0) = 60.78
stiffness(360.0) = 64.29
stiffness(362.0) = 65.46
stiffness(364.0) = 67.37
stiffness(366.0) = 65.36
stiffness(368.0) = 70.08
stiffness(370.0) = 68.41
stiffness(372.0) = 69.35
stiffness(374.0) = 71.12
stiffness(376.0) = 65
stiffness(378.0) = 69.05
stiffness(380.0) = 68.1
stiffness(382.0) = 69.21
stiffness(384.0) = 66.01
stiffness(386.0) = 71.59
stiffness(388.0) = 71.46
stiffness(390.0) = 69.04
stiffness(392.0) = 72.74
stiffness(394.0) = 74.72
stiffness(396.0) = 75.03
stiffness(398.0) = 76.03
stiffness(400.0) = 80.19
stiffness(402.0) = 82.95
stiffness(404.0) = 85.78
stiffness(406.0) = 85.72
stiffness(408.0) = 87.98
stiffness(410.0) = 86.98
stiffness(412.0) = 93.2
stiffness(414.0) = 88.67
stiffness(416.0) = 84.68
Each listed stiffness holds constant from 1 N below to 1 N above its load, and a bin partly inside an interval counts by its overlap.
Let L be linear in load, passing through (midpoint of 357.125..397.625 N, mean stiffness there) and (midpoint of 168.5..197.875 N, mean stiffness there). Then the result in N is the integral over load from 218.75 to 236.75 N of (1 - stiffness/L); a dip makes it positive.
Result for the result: 0.5 N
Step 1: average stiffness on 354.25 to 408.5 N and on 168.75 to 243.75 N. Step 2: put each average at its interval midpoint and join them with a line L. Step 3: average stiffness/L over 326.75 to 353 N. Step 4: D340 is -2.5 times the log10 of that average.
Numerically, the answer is 0.29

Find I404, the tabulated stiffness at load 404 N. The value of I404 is 85.78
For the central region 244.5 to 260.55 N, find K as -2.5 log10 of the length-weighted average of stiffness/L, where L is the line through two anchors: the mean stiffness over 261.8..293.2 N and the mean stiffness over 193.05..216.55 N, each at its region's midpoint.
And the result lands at -0.033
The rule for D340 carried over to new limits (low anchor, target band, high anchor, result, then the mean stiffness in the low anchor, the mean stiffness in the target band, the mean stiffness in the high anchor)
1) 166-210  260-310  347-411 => 0.25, 73.9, 57.5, 70.5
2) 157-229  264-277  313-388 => 0.23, 73.3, 54.2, 60.8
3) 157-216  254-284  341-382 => 0.23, 73.2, 55.8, 63.6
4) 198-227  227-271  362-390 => 0.15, 72.7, 62.7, 68.5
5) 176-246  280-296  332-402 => 0.24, 72.7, 55.2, 64.9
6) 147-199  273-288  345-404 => 0.24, 73.7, 56.7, 68.2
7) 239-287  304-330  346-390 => 0.08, 59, 58.2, 65.6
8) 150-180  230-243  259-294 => -0.11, 72.5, 67.8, 54.5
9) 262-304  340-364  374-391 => 0.10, 57.2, 59.5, 68.8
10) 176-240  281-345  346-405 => 0.23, 73.1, 57.1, 68.7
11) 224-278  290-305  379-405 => 0.07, 62.5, 62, 74.1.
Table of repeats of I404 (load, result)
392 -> 72.74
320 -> 58.51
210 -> 72.46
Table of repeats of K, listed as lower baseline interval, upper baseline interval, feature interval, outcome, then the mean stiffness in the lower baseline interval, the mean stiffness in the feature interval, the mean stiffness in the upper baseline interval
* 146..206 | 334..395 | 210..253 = 0.003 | 73.4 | 70.4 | 63.8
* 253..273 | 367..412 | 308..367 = 0.150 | 54.8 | 58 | 74.8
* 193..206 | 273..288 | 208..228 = -0.080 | 72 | 73.7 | 56.7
